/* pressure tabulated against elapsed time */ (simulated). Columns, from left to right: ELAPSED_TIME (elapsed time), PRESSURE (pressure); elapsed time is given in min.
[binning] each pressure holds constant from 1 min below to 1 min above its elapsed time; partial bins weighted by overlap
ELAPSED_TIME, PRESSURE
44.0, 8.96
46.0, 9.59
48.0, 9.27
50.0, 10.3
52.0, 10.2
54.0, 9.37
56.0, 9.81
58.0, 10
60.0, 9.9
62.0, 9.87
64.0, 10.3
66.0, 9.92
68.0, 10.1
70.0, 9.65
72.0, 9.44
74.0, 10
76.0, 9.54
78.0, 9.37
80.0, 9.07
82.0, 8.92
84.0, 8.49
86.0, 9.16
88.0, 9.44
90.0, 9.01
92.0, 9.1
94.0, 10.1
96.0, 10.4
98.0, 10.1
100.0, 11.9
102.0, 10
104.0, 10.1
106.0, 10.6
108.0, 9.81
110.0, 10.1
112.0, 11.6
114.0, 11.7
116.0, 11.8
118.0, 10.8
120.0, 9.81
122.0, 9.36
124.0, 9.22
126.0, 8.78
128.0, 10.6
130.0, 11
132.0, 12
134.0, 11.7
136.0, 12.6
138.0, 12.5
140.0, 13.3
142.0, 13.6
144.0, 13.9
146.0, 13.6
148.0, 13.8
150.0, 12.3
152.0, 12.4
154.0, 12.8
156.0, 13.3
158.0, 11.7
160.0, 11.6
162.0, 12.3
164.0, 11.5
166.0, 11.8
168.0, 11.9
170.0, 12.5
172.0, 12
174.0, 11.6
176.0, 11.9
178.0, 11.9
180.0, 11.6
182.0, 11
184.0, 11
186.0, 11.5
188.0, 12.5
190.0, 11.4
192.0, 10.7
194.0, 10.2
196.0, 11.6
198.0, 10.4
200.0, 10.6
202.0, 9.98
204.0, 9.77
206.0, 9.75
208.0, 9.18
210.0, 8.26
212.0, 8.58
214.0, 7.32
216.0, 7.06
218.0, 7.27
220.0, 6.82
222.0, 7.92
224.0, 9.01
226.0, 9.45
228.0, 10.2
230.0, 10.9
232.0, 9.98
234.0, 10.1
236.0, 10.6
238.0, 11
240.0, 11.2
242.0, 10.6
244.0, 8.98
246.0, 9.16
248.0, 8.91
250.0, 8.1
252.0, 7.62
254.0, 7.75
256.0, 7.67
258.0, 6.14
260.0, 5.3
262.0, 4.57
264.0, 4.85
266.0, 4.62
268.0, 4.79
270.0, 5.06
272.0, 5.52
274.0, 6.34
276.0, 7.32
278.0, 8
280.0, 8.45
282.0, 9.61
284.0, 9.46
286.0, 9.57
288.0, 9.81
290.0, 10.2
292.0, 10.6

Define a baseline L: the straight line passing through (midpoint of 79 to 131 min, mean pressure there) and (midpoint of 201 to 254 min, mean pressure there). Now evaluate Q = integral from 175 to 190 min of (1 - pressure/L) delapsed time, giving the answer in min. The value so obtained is -3.4 min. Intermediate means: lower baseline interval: 10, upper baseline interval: 9.12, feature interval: 11.6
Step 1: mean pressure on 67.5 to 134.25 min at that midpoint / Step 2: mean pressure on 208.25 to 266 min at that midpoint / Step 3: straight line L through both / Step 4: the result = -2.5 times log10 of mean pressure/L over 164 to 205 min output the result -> -0.245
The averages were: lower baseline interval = 10.1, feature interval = 11.3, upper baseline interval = 8.35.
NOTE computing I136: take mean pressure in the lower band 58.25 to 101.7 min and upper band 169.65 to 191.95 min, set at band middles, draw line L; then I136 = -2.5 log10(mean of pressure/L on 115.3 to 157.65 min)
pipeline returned -0.10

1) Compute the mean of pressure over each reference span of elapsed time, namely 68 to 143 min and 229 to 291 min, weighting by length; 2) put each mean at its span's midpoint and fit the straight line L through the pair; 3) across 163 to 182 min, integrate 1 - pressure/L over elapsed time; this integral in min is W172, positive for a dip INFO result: -4.8 min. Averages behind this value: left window 10.4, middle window 11.8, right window 8.13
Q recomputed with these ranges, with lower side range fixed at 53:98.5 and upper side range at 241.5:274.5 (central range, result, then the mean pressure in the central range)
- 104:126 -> -3.39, 10.4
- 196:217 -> -4.50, 9.21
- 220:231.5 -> -3.19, 9.28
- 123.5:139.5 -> -4.49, 11.2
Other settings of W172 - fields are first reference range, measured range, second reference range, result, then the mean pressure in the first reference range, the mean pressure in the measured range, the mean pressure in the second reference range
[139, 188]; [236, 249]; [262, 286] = -2.6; 12.3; 10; 6.76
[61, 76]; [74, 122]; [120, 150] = 3.2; 9.87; 10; 11.8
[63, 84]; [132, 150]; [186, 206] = -4.9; 9.58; 13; 10.8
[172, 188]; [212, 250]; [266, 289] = 0.8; 11.6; 9.2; 7.5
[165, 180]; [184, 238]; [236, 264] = 1.9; 11.9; 9.71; 8.19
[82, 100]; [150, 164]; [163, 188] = -1.3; 9.58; 12.3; 11.7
